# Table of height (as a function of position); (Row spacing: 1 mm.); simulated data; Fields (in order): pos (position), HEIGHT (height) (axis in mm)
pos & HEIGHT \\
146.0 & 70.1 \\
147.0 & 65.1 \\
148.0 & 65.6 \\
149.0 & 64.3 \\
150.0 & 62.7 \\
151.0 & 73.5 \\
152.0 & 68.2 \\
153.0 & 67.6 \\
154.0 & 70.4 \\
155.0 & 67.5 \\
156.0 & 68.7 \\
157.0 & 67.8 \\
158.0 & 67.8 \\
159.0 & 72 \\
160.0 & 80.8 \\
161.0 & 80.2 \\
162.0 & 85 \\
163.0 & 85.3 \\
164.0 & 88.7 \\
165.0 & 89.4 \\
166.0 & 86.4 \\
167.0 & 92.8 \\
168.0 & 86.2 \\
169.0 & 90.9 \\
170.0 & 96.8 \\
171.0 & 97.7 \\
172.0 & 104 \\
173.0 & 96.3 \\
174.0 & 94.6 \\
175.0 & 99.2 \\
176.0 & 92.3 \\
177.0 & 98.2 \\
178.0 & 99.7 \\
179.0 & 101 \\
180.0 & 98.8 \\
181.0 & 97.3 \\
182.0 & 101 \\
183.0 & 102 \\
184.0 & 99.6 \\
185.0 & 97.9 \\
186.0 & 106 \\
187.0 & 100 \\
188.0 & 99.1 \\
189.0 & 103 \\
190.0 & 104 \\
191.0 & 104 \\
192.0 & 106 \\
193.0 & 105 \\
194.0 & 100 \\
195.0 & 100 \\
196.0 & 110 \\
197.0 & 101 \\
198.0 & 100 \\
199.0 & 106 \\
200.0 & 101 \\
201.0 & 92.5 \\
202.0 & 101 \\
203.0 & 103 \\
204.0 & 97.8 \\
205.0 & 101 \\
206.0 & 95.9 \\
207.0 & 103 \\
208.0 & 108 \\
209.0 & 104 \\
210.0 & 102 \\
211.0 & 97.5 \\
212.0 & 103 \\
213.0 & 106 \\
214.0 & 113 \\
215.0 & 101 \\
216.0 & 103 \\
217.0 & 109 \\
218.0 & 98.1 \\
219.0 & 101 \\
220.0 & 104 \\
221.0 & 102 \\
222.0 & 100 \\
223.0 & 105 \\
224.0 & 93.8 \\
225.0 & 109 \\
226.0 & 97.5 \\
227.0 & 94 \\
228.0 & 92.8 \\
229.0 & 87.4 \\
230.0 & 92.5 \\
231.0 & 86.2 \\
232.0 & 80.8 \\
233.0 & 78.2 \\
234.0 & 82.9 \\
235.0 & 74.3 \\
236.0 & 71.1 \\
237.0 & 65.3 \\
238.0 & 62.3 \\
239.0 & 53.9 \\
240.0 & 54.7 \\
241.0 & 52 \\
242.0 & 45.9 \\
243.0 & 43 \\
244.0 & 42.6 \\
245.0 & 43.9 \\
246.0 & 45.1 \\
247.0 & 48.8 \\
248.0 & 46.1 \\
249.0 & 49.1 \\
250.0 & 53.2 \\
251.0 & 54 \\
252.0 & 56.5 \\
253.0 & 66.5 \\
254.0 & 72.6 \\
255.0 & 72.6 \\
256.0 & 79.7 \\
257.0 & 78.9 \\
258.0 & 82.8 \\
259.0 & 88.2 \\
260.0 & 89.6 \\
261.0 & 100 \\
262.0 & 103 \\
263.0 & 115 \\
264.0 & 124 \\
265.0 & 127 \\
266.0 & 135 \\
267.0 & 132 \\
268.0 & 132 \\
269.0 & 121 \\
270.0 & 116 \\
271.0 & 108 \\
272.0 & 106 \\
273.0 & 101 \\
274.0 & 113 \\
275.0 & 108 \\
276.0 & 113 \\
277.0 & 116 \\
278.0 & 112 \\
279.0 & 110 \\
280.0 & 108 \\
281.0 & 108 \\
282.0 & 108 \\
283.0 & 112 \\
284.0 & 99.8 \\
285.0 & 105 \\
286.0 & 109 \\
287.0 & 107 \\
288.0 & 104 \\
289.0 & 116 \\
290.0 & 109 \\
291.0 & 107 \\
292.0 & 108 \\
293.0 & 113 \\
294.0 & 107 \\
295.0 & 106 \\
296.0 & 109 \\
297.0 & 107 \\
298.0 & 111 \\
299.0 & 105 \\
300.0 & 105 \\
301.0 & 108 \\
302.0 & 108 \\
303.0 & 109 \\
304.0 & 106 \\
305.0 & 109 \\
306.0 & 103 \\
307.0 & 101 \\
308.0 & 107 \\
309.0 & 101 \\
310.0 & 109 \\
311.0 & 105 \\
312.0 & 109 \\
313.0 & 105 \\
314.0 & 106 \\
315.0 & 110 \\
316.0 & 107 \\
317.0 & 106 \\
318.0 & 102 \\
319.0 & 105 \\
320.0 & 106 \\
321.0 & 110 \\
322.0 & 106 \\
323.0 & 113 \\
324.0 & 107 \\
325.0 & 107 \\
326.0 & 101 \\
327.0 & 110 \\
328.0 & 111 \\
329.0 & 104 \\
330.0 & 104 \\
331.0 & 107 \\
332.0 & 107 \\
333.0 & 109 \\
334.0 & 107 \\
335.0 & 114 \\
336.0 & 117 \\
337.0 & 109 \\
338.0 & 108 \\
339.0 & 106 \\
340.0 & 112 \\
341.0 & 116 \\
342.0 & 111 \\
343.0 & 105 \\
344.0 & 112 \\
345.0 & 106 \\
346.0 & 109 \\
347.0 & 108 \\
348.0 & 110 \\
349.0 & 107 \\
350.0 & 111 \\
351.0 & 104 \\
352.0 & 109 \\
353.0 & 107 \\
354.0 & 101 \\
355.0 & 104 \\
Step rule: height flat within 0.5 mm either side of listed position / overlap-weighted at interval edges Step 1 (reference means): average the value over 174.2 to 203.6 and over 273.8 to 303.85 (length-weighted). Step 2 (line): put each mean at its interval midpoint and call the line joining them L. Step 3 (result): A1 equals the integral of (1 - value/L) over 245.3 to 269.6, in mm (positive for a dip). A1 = 4.63 mm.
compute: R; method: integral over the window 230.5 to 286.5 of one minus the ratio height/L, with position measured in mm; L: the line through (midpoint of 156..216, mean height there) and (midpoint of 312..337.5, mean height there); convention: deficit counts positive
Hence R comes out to 8.7 mm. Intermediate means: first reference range 96.8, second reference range 108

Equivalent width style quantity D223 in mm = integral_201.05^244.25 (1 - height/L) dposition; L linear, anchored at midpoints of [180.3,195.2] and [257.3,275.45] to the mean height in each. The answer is 6.7 mm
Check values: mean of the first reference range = 102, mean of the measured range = 89.1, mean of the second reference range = 111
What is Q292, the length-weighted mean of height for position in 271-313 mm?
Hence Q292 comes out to 108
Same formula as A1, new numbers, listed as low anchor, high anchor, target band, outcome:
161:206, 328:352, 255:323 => -1.4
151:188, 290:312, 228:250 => 7.9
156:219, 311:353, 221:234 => 0.9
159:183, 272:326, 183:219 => -2.2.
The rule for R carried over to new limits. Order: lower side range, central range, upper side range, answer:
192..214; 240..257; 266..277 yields 8.6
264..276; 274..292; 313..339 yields 1.0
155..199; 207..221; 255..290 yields -0.6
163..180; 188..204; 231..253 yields -4.0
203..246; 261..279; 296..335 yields -3.6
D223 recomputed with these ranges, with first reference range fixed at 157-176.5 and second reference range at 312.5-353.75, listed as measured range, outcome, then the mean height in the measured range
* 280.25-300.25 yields -0.95 mm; 108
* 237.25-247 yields 4.77 mm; 49.7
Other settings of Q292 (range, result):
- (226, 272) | 80.5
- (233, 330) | 96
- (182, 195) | 102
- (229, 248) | 62.6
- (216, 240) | 88.3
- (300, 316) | 106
